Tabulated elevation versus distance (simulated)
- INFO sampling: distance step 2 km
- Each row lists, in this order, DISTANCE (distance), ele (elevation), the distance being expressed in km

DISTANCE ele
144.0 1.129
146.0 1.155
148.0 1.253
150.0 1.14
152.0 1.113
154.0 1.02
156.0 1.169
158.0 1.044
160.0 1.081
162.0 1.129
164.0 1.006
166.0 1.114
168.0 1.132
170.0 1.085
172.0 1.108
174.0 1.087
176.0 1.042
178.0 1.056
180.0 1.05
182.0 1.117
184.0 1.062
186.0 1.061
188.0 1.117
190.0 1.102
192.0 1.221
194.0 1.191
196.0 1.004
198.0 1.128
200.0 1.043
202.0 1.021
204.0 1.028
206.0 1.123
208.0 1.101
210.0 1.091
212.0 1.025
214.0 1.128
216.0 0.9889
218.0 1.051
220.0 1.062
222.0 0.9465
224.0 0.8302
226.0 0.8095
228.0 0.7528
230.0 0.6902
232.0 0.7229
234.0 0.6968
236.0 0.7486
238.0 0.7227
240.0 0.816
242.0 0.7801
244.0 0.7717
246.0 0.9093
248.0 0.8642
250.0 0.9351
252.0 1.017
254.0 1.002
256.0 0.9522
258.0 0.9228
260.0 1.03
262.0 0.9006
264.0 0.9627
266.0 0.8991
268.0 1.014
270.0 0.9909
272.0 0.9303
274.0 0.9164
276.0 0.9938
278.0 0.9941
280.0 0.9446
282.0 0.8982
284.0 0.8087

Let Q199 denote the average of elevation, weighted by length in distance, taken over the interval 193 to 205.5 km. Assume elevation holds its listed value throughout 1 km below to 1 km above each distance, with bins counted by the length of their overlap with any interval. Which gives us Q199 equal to 1.07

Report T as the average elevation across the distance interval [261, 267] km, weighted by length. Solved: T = 0.921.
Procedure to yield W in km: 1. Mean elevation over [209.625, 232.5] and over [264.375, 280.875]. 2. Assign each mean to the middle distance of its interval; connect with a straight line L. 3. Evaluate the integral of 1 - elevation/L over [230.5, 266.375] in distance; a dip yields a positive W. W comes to 3.0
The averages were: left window 0.925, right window 0.961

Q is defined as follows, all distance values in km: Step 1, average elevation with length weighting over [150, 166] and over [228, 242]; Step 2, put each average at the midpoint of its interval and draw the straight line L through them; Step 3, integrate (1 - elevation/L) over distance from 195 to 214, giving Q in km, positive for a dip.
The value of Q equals -4.2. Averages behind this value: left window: 1.09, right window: 0.738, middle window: 1.07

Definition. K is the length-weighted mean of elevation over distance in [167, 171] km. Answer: 1.11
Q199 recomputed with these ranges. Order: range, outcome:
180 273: 0.964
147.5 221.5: 1.09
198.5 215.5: 1.07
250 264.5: 0.967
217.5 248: 0.818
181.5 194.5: 1.12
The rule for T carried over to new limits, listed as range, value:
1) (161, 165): 1.07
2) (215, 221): 1.03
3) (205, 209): 1.11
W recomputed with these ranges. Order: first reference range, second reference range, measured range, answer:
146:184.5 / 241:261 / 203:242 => 2.9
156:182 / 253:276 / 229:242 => 3.4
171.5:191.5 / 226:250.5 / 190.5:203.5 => -1.3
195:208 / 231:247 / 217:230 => 0.0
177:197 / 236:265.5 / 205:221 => -0.9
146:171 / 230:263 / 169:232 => -2.6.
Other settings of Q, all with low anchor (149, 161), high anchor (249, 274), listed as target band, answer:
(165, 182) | -0.2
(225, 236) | 2.9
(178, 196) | -0.9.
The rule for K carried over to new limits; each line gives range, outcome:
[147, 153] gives 1.17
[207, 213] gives 1.07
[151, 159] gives 1.09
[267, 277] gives 0.969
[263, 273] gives 0.959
